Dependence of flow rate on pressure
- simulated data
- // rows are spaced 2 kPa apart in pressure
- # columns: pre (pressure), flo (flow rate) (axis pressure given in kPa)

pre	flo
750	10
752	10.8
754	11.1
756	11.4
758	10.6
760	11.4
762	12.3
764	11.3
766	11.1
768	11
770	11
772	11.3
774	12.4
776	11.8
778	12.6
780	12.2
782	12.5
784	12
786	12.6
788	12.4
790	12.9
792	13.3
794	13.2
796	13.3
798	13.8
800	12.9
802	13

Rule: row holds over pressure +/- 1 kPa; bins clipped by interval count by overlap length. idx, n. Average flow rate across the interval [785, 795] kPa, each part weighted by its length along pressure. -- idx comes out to 12.9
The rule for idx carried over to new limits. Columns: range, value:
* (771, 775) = 11.9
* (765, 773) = 11.1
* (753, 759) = 11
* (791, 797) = 13.3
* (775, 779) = 12.2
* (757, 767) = 11.3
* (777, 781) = 12.4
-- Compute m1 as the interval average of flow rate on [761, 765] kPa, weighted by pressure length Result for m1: 11.8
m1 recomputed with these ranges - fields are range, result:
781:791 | 12.5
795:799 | 13.6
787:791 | 12.7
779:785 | 12.2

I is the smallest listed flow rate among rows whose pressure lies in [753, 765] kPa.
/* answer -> 10.6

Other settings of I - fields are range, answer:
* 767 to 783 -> 11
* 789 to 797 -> 12.9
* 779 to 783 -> 12.2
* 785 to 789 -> 12.4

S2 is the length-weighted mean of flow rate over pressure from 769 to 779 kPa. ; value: 11.8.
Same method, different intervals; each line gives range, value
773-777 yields 12.1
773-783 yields 12.3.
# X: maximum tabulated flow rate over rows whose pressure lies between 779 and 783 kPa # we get 12.5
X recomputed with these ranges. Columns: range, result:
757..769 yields 12.3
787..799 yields 13.8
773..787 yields 12.6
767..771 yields 11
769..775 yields 12.4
